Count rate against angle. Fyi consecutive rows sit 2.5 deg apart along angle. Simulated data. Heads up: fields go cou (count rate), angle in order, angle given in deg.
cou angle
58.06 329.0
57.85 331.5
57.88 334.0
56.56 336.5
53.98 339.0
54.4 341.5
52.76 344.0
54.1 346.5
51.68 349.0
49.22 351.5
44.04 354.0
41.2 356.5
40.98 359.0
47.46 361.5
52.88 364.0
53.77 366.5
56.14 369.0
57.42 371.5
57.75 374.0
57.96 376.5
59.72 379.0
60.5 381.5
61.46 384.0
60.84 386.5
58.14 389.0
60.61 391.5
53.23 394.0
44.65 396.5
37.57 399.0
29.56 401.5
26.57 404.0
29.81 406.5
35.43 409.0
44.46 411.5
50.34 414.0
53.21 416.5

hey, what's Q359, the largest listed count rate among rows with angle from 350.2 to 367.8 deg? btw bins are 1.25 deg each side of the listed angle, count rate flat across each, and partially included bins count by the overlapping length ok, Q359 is 53.77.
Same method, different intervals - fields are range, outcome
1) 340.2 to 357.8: 54.4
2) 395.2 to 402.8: 44.65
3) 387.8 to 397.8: 60.61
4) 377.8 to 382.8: 60.5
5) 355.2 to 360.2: 41.2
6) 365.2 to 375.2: 57.75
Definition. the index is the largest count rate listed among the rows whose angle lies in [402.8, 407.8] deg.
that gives 29.81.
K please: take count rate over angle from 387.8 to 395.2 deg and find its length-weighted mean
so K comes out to 57.3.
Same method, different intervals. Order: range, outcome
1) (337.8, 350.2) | 53.4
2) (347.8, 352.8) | 50.4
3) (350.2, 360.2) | 43.9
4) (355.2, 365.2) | 45.6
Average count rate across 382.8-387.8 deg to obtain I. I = 61.1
